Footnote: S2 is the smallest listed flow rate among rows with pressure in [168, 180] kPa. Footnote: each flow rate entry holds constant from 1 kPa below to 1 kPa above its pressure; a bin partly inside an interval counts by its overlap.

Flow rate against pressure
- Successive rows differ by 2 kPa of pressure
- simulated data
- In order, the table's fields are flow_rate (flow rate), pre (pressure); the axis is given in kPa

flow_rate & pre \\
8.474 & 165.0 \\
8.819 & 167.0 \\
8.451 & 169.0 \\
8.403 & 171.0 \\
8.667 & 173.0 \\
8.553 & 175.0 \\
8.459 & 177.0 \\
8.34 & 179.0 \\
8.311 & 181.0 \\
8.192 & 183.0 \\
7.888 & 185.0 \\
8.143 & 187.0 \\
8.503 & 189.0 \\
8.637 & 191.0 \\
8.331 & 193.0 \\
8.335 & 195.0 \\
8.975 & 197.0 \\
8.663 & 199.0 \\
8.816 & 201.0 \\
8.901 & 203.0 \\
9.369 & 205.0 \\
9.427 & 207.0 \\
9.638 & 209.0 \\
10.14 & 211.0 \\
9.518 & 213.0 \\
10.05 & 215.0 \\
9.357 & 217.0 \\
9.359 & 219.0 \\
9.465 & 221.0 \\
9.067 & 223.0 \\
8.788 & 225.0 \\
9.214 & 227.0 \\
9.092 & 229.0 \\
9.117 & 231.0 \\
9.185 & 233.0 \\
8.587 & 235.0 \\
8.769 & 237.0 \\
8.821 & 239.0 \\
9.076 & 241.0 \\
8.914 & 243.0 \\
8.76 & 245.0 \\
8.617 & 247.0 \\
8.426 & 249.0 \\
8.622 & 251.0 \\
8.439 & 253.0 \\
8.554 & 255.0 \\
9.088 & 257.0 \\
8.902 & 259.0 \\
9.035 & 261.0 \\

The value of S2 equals 8.34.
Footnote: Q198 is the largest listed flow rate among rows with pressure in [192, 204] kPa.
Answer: 8.975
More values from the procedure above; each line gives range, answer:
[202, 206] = 9.369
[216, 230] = 9.465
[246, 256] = 8.622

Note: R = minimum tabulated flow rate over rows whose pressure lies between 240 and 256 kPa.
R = 8.426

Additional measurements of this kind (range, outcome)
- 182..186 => 7.888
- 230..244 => 8.587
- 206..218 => 9.357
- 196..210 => 8.663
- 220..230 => 8.788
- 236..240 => 8.769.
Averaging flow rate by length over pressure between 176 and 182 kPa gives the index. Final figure 8.37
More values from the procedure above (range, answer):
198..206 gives 8.94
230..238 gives 8.91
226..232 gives 9.14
